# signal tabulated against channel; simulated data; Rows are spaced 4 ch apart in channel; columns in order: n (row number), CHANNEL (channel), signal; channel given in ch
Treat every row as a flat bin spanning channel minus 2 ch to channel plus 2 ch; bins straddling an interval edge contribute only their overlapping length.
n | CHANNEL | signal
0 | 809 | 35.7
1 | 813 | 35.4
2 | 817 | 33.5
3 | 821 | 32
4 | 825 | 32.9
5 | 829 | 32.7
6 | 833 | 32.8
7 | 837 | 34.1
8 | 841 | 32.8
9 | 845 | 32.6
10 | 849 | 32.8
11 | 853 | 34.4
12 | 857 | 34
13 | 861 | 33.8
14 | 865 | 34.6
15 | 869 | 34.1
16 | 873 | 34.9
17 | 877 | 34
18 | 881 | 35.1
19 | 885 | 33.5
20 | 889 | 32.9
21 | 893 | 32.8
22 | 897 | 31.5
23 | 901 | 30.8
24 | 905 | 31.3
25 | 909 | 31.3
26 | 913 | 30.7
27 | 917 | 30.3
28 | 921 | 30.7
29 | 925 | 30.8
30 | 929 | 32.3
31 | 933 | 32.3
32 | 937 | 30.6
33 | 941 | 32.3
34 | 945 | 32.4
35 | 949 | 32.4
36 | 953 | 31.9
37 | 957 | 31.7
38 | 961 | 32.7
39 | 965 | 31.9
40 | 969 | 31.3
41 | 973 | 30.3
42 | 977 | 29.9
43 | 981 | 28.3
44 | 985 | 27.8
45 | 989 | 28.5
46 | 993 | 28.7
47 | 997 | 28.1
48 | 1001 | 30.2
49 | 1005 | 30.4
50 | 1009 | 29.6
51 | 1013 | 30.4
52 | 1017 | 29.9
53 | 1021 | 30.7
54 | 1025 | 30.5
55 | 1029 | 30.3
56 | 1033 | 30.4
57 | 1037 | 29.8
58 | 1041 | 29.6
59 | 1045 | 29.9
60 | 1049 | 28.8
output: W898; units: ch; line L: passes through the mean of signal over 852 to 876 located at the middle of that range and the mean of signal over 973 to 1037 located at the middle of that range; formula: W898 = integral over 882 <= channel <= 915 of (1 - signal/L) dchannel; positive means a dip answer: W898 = 1.2 ch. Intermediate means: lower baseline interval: 34.3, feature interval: 31.9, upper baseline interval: 29.6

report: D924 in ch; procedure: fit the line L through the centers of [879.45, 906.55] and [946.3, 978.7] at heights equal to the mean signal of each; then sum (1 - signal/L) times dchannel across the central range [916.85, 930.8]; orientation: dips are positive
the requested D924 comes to 0.4 ch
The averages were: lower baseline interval 32.5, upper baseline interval 31.5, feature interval 31.1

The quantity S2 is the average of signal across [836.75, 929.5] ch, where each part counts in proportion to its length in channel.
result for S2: 32.7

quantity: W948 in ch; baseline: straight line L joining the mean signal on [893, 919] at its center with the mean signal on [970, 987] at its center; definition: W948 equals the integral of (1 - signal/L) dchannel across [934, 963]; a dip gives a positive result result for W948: -1.9 ch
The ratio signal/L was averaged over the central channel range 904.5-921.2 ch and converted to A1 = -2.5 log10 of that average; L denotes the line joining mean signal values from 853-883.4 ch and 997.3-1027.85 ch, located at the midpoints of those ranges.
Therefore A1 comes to 0.08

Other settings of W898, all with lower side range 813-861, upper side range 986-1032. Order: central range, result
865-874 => -0.52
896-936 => 0.58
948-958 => -0.36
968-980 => 0.08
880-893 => -0.54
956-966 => -0.47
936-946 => -0.22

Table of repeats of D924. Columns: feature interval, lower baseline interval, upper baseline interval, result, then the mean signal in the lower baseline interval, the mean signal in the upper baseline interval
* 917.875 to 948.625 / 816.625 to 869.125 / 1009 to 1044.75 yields 0.1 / 33.3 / 30.2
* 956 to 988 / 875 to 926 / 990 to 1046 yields 0.3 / 32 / 29.9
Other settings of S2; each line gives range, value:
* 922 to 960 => 31.8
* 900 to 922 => 30.9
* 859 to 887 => 34.3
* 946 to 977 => 31.6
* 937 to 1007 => 30.5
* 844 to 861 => 33.5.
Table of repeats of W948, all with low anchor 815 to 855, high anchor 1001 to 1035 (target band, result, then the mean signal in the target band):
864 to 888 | -1.38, 34.3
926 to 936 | -0.12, 32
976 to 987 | 0.81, 28.6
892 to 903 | 0.17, 31.6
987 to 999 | 0.87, 28.4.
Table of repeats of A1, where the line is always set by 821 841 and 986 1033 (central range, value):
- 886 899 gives -0.02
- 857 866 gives -0.05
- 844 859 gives -0.03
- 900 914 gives 0.02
